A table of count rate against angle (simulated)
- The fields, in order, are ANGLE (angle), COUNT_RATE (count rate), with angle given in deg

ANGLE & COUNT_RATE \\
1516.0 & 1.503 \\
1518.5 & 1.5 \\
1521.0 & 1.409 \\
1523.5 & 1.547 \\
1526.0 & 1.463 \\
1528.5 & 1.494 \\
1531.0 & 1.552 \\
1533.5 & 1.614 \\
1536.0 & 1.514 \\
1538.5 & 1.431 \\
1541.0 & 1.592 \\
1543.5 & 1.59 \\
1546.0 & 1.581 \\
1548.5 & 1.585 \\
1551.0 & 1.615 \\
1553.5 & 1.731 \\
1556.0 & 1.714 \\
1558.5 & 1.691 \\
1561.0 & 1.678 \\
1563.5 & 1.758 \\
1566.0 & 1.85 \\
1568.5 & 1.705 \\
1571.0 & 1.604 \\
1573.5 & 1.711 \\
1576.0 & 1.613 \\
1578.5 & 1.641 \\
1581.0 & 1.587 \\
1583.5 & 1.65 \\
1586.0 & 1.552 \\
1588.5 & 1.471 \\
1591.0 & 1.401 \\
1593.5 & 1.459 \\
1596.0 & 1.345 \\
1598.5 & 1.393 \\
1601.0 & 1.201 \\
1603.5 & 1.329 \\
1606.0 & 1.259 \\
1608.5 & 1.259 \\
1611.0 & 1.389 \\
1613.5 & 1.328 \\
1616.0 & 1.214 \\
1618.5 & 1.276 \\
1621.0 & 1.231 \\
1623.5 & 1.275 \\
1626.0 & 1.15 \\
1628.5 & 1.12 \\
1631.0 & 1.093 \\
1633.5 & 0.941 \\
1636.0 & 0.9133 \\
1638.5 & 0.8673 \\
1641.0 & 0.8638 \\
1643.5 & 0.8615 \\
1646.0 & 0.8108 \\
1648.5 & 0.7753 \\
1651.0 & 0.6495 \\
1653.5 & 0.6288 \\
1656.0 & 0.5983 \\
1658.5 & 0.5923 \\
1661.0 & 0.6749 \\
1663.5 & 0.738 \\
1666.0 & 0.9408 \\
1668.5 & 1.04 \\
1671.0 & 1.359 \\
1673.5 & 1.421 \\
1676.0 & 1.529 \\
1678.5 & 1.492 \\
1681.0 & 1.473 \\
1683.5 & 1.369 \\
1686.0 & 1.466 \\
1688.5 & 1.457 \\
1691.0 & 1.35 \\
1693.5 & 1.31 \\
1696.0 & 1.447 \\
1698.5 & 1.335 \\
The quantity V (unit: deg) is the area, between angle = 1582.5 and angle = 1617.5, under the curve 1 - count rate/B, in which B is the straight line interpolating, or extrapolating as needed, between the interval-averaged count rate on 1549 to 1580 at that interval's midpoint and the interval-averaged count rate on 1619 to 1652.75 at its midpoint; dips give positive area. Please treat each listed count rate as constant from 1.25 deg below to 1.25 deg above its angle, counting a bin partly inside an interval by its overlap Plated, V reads -1.13 deg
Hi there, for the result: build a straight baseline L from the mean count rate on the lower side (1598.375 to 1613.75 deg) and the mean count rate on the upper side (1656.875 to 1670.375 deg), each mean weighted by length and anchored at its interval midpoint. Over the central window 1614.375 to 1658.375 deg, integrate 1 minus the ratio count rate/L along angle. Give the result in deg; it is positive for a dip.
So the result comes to 4.6 deg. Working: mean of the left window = 1.3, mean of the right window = 0.818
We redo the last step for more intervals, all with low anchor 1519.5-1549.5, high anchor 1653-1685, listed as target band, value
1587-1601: -0.70 deg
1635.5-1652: 4.91 deg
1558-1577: -3.79 deg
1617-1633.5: 0.73 deg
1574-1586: -2.12 deg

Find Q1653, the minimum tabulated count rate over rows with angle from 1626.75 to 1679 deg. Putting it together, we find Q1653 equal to 0.5923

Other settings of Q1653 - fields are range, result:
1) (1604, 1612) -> 1.259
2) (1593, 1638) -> 0.9133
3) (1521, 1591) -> 1.401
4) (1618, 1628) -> 1.15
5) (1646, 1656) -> 0.5983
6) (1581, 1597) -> 1.345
